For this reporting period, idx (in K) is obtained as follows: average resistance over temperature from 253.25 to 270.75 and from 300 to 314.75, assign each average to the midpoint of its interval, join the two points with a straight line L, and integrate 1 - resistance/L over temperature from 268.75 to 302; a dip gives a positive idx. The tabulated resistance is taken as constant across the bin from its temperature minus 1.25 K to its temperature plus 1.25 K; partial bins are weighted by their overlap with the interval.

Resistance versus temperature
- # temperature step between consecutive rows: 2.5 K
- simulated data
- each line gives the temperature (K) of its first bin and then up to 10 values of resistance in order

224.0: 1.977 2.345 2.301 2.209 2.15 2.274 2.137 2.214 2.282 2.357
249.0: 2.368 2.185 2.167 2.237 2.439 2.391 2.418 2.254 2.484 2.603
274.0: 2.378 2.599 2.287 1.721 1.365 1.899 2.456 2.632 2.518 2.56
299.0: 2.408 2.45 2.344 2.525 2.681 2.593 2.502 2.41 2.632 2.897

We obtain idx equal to 1.8 K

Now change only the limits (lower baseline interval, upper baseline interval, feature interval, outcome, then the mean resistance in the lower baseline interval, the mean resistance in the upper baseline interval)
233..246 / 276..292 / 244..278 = -3.4 K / 2.22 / 2.09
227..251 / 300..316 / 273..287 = 2.1 K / 2.26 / 2.51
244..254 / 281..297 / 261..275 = -1.2 K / 2.28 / 2.17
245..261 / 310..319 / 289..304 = -0.2 K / 2.3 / 2.52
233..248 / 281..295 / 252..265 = -0.8 K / 2.24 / 2.11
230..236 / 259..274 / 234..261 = 0.4 K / 2.2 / 2.43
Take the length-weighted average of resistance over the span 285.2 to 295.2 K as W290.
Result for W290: 2.37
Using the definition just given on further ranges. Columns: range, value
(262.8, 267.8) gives 2.34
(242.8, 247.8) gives 2.32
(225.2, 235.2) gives 2.25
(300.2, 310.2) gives 2.5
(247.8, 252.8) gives 2.27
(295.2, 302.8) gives 2.47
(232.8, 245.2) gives 2.21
